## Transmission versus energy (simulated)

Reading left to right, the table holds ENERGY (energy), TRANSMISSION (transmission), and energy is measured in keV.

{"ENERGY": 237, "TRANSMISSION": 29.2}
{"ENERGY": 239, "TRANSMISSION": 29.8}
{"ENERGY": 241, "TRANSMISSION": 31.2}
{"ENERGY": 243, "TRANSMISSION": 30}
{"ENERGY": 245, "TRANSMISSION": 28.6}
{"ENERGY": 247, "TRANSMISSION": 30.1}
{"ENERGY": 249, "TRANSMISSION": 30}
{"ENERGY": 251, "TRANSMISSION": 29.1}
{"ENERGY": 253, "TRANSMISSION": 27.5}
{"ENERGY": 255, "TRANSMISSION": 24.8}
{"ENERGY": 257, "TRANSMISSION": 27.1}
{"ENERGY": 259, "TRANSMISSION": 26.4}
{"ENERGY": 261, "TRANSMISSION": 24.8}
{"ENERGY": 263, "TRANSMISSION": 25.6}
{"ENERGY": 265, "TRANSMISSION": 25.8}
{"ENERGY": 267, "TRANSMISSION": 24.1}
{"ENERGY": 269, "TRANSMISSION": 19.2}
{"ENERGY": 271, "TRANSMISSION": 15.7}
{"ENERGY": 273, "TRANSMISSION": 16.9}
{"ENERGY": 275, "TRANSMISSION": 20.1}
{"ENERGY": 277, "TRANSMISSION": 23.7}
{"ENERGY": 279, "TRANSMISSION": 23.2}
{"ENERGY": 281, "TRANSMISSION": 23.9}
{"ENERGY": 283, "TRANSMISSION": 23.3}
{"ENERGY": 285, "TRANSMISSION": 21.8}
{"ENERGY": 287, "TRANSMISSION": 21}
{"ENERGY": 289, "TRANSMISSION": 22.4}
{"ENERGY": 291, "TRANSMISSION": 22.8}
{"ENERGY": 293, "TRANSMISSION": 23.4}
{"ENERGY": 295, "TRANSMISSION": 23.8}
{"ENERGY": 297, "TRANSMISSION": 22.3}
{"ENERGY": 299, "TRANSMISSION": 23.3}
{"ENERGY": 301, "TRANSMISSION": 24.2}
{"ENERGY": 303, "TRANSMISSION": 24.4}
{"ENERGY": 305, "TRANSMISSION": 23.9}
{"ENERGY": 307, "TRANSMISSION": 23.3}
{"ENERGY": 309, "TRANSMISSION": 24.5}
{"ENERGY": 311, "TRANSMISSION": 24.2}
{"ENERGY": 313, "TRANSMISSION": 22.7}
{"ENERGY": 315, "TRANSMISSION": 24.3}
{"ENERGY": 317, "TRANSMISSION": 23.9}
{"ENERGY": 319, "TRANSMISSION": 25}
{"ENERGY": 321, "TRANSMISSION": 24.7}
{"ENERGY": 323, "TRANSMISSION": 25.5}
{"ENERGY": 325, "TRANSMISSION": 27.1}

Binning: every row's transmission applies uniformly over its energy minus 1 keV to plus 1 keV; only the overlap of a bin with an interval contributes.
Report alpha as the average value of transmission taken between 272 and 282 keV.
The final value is 21.6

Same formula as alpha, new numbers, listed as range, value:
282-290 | 22.1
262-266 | 25.7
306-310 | 23.9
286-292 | 22.1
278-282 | 23.5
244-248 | 29.4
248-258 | 27.7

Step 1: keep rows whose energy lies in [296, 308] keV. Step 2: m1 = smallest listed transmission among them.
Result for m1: 22.3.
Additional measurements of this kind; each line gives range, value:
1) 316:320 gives 23.9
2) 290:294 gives 22.8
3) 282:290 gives 21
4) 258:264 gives 24.8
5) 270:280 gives 15.7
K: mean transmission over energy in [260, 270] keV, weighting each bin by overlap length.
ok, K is 23.9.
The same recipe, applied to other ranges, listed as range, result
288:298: 22.9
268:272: 17.4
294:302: 23.4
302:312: 24.1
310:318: 23.8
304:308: 23.6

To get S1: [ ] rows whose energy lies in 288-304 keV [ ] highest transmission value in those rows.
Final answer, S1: 24.4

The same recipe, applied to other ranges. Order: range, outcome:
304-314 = 24.5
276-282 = 23.9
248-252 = 30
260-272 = 25.8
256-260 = 27.1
